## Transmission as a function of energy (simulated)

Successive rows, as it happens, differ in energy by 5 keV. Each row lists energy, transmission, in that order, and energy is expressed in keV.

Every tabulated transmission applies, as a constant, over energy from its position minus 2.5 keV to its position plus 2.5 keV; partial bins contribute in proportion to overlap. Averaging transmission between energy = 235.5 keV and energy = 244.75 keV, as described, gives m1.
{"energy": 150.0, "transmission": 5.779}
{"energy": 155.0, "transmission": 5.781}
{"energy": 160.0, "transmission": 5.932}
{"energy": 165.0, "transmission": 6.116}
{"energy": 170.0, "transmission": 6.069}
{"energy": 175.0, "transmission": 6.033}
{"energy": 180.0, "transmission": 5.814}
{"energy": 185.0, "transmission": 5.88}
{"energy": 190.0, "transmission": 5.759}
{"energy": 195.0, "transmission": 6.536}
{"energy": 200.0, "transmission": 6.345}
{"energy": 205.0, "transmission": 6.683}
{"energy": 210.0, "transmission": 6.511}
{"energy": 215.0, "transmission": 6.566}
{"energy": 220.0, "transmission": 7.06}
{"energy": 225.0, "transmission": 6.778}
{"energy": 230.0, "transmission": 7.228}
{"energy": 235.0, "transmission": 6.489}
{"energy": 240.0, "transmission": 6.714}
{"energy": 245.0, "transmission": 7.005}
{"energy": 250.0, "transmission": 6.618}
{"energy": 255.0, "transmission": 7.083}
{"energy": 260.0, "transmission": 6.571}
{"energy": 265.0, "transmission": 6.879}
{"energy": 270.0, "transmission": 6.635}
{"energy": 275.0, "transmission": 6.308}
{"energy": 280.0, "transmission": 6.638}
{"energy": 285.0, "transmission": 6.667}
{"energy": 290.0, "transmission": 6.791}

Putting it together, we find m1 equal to 6.74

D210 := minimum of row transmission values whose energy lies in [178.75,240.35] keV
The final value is 5.759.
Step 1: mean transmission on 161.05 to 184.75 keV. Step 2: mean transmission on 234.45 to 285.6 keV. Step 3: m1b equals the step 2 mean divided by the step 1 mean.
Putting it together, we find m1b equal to 1.1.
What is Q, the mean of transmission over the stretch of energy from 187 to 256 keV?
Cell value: 6.65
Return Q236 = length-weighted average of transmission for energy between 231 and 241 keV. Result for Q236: 6.68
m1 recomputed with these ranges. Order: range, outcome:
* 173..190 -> 5.88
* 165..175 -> 6.07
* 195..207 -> 6.51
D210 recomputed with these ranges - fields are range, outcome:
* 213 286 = 6.308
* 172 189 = 5.814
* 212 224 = 6.566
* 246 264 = 6.571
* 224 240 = 6.489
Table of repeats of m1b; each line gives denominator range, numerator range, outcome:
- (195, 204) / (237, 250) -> 1.05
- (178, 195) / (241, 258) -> 1.16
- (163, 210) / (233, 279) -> 1.09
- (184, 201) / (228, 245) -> 1.11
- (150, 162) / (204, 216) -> 1.13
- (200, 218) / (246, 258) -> 1.04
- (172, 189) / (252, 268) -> 1.16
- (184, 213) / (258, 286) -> 1.05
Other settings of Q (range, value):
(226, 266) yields 6.82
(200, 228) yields 6.7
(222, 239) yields 6.83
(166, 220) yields 6.26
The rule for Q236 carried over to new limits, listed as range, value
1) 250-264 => 6.8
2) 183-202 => 6.13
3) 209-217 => 6.54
